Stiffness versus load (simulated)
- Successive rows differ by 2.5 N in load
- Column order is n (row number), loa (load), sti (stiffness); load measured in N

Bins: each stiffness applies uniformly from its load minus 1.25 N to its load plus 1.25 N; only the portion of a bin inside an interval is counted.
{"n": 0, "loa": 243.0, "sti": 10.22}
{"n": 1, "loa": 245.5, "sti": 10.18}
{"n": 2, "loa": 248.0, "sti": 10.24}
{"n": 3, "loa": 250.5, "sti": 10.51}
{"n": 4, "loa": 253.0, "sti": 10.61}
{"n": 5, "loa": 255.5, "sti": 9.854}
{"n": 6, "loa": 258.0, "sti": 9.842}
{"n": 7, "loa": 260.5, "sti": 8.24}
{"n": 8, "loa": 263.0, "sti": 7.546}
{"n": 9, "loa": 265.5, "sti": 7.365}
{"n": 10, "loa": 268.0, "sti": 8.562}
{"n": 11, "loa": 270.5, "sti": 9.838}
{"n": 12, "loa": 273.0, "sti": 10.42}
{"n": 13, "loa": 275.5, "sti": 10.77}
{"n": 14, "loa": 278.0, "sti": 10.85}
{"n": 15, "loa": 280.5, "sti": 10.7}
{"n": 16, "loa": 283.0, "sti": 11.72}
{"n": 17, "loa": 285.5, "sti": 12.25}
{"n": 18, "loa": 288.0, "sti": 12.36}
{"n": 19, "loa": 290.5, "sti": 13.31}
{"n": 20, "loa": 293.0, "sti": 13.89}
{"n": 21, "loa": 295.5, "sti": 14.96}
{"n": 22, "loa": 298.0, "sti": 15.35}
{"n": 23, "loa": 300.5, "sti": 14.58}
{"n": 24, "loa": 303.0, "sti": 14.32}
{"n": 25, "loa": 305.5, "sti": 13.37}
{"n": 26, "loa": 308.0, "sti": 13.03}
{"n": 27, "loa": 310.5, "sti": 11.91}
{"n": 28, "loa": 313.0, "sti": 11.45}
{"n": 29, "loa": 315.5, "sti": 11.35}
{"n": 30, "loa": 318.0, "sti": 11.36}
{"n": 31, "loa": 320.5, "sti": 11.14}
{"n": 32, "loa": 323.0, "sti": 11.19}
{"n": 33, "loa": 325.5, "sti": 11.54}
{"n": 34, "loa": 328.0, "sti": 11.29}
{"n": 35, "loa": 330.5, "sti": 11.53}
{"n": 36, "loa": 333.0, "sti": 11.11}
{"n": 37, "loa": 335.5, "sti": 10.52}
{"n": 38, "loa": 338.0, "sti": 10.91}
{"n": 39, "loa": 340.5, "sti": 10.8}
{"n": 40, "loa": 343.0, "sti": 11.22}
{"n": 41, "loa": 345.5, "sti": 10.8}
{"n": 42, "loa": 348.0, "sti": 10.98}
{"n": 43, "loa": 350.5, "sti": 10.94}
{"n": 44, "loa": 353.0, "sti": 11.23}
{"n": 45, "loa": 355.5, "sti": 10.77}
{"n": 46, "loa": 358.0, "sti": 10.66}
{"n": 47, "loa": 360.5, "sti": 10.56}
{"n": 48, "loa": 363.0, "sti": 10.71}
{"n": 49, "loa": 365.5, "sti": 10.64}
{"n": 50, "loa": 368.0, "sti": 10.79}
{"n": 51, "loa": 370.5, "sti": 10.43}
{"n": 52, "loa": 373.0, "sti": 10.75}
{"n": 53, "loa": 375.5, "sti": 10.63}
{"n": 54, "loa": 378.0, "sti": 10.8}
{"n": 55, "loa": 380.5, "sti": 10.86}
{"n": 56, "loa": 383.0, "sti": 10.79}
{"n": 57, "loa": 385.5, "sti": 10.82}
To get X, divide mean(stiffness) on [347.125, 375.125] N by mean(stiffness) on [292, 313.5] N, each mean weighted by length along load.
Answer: 0.78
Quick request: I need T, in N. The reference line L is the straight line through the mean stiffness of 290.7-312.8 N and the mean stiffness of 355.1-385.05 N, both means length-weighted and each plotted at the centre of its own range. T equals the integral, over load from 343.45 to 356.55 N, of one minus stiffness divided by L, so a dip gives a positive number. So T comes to 0.7 N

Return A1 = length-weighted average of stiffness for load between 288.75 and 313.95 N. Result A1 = 13.6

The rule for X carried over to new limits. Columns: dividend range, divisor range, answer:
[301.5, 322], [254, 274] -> 1.37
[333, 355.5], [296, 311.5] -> 0.79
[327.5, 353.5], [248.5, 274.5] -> 1.18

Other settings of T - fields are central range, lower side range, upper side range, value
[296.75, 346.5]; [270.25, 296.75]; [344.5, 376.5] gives -2.4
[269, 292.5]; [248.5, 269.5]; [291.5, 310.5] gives 0.6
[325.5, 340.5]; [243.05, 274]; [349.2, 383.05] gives -1.1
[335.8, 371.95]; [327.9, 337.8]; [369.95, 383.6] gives 0.3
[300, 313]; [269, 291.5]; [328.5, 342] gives -2.4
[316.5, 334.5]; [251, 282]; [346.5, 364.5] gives -1.5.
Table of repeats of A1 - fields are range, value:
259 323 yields 11.6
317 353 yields 11.1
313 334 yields 11.3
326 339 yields 11.1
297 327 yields 12.5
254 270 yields 8.66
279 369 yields 11.8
